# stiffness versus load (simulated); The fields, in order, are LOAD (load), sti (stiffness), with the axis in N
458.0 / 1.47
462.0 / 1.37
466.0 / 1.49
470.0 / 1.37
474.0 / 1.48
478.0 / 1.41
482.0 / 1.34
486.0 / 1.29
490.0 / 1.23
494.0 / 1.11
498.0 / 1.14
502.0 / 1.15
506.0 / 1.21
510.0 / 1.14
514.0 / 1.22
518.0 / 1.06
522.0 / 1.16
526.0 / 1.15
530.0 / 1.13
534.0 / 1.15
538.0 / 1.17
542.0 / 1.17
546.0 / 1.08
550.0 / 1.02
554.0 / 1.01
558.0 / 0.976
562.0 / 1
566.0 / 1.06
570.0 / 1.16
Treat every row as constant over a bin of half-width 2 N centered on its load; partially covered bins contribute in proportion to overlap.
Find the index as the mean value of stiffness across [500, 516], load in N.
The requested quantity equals 1.18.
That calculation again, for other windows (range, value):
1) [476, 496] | 1.28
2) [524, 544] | 1.15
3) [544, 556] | 1.04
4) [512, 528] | 1.15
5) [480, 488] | 1.31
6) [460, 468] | 1.43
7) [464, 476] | 1.45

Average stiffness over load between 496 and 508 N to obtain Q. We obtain 1.17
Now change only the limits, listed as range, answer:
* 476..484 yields 1.38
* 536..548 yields 1.14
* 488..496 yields 1.17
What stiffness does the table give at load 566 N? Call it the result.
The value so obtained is 1.06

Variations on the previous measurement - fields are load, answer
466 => 1.49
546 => 1.08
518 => 1.06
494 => 1.11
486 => 1.29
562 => 1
